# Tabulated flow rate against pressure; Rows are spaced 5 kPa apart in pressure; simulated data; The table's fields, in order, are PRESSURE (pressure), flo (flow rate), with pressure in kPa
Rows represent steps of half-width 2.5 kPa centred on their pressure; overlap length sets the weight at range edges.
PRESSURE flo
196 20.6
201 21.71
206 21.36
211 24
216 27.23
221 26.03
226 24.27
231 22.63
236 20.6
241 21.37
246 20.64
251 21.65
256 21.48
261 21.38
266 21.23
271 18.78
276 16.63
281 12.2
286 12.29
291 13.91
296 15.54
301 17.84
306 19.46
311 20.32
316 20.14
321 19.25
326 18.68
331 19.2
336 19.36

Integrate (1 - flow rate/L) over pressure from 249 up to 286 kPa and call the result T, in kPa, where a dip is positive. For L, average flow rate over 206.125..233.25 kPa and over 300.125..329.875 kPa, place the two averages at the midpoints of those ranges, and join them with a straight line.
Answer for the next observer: 5.8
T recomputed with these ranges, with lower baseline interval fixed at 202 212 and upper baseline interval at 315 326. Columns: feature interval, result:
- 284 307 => 5.0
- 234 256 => 0.2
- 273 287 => 4.4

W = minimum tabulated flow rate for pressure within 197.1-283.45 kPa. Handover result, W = 12.2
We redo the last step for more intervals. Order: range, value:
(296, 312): 15.54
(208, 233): 22.63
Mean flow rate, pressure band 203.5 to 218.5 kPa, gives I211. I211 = 24.2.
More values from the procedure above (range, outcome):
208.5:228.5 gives 25.4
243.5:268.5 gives 21.3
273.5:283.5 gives 14.4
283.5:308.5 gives 15.8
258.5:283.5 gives 18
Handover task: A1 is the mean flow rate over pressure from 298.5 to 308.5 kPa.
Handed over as 18.6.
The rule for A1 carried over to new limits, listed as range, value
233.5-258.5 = 21.1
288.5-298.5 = 14.7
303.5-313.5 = 19.9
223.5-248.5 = 21.9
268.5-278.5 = 17.7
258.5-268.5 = 21.3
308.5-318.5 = 20.2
